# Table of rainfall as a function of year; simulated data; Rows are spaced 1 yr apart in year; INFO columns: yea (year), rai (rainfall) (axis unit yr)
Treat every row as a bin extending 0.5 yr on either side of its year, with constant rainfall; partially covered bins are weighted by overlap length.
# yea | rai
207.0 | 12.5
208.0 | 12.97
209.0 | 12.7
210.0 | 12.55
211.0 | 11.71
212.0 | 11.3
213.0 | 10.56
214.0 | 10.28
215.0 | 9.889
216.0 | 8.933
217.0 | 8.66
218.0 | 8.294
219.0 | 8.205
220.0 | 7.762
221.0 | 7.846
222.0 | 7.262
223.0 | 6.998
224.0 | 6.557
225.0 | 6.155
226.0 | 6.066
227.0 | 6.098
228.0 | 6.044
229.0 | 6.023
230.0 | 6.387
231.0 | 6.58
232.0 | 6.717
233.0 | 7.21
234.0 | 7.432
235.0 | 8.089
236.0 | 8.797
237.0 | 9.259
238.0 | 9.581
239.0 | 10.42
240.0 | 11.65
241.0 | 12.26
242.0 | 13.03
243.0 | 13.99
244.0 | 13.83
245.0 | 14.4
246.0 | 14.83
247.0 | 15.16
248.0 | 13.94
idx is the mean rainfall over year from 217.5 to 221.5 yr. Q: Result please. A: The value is 8.03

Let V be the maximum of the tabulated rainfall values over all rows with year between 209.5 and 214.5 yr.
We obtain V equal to 12.55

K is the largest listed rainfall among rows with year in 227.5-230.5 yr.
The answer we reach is 6.387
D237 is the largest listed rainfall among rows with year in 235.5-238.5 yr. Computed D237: 9.581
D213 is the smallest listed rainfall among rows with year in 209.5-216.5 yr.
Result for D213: 8.933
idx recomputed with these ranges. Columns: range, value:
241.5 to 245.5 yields 13.8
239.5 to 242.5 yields 12.3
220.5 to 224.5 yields 7.17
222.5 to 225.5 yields 6.57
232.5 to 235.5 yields 7.58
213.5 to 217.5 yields 9.44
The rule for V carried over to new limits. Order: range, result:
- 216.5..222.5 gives 8.66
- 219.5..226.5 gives 7.846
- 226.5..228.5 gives 6.098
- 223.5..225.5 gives 6.557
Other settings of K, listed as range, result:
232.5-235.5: 8.089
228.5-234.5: 7.432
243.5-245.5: 14.4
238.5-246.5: 14.83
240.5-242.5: 13.03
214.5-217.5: 9.889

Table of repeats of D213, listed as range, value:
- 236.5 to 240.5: 9.259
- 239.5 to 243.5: 11.65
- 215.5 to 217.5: 8.66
